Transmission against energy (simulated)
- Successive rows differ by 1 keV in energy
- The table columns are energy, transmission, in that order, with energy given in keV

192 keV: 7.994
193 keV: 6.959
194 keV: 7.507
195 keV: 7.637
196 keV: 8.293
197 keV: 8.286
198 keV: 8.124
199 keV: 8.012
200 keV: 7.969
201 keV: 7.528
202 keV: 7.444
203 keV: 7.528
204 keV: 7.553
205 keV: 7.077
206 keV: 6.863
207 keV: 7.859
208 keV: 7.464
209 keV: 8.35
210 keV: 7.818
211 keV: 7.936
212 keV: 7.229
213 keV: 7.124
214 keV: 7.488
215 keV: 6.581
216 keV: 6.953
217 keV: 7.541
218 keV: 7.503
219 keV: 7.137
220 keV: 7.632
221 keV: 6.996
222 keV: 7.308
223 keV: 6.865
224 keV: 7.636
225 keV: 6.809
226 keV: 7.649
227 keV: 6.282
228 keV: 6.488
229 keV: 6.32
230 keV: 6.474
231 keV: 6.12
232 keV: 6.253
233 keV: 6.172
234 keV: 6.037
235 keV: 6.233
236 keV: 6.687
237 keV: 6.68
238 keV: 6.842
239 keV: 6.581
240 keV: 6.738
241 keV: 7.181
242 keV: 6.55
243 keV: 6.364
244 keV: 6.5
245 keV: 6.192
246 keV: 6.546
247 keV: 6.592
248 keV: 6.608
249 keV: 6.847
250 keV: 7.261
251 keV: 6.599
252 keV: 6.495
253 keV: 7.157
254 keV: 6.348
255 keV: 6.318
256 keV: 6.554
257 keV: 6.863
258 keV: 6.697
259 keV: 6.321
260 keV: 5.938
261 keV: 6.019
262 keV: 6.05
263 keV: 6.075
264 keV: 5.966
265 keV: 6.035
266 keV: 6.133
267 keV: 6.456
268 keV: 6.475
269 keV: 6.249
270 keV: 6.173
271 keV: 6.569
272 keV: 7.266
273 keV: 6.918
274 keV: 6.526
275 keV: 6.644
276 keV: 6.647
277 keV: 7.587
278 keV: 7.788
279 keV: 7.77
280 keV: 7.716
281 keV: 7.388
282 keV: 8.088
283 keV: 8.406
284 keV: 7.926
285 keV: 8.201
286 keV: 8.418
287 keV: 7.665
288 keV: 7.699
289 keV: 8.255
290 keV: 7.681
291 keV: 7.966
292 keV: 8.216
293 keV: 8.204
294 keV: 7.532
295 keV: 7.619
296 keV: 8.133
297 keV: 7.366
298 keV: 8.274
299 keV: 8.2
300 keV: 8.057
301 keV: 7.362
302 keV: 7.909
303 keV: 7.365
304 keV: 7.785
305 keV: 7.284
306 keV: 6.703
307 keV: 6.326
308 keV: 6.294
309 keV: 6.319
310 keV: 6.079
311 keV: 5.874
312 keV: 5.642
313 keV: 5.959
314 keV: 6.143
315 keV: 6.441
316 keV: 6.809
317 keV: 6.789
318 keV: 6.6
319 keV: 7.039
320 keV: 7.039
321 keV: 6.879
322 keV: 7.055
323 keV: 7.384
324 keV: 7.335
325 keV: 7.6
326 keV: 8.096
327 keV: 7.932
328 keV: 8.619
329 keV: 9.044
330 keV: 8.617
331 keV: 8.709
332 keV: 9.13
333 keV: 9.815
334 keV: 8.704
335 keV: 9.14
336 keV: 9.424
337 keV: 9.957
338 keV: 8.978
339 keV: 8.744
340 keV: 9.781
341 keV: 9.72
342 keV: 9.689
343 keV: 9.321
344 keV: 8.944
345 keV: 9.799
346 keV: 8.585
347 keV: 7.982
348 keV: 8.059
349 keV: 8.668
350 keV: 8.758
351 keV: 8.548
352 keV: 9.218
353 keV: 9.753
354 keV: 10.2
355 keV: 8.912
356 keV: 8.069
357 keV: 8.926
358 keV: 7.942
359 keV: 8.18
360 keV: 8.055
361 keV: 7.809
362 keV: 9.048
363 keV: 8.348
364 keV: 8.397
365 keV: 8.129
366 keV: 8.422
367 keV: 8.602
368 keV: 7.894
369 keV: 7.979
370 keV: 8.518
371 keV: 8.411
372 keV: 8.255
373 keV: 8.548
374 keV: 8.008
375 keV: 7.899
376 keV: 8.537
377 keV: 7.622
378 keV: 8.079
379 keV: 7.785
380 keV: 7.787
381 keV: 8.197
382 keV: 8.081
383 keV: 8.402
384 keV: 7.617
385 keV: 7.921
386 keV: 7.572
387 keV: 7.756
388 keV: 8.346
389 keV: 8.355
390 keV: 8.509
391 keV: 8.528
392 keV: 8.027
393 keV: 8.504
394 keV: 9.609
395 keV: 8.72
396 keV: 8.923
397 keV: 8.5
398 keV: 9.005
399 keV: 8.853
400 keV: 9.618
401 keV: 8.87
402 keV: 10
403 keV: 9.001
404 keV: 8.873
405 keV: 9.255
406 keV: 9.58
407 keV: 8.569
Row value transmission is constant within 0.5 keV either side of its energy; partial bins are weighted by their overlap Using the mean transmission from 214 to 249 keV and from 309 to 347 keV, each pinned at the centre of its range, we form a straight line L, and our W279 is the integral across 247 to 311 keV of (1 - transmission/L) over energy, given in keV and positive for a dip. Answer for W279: 2.5 keV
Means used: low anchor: 6.75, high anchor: 8.01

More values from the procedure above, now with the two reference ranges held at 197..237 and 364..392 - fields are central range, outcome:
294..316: 1.9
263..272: 1.4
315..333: 0.2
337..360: -2.8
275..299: -0.8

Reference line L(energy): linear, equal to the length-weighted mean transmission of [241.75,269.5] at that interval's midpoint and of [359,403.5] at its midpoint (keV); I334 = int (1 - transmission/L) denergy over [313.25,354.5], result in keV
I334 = -4.0 keV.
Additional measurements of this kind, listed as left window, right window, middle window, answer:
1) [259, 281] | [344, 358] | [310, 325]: 2.43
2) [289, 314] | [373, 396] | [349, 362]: -1.39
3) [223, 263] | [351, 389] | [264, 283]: 0.16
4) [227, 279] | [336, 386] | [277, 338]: -1.01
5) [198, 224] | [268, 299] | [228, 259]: 3.89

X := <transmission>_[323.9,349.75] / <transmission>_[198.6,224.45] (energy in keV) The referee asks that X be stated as 1.19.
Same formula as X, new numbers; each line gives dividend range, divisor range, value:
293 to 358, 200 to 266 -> 1.17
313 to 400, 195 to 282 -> 1.21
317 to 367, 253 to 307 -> 1.19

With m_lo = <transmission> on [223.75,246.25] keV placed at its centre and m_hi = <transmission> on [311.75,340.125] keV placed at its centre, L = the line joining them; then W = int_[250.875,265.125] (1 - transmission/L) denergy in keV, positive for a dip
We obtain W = 1.11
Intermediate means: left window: 6.57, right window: 7.91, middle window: 6.36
